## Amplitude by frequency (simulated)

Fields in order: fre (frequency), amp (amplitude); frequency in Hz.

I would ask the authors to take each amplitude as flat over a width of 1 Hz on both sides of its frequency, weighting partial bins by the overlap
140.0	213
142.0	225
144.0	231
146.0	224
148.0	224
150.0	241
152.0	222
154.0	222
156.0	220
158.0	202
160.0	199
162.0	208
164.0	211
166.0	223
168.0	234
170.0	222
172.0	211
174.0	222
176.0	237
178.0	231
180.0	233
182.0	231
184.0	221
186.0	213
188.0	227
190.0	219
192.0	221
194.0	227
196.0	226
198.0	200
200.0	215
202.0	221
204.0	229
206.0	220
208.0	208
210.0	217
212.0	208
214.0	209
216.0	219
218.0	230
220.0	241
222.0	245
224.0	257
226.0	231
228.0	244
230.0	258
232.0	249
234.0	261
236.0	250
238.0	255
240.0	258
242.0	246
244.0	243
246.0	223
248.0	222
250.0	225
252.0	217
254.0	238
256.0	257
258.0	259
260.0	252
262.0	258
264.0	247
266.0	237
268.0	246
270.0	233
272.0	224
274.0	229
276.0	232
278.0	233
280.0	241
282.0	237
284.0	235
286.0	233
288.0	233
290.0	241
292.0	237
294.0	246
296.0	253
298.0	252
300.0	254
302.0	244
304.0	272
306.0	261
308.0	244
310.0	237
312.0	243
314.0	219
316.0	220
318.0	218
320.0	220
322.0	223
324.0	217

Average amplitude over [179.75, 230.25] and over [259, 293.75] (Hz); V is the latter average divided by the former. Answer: 1.1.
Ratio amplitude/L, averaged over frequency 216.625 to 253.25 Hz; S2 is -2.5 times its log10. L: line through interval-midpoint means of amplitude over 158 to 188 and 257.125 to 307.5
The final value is -0.04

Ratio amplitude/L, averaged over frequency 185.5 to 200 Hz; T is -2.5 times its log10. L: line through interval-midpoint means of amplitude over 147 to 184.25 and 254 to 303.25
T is 0.04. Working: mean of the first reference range 222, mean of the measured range 219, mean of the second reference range 242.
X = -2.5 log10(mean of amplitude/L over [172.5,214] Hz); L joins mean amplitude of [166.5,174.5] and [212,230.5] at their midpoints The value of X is 0.03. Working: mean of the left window 222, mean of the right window 235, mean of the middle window 221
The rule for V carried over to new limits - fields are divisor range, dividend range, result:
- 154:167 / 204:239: 1.11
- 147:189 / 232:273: 1.10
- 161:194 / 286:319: 1.09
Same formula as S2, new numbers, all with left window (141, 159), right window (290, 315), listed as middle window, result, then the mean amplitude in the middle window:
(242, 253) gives 0.05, 228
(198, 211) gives 0.07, 217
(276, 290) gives 0.04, 236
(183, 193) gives 0.04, 220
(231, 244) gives -0.07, 252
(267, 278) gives 0.04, 233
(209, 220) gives 0.07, 219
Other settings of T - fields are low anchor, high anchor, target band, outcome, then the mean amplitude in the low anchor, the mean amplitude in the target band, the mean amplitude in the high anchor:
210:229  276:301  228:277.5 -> -0.03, 231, 242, 241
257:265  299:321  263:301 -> 0.04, 254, 239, 239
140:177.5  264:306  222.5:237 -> -0.08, 221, 250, 241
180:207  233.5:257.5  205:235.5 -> -0.01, 221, 233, 241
